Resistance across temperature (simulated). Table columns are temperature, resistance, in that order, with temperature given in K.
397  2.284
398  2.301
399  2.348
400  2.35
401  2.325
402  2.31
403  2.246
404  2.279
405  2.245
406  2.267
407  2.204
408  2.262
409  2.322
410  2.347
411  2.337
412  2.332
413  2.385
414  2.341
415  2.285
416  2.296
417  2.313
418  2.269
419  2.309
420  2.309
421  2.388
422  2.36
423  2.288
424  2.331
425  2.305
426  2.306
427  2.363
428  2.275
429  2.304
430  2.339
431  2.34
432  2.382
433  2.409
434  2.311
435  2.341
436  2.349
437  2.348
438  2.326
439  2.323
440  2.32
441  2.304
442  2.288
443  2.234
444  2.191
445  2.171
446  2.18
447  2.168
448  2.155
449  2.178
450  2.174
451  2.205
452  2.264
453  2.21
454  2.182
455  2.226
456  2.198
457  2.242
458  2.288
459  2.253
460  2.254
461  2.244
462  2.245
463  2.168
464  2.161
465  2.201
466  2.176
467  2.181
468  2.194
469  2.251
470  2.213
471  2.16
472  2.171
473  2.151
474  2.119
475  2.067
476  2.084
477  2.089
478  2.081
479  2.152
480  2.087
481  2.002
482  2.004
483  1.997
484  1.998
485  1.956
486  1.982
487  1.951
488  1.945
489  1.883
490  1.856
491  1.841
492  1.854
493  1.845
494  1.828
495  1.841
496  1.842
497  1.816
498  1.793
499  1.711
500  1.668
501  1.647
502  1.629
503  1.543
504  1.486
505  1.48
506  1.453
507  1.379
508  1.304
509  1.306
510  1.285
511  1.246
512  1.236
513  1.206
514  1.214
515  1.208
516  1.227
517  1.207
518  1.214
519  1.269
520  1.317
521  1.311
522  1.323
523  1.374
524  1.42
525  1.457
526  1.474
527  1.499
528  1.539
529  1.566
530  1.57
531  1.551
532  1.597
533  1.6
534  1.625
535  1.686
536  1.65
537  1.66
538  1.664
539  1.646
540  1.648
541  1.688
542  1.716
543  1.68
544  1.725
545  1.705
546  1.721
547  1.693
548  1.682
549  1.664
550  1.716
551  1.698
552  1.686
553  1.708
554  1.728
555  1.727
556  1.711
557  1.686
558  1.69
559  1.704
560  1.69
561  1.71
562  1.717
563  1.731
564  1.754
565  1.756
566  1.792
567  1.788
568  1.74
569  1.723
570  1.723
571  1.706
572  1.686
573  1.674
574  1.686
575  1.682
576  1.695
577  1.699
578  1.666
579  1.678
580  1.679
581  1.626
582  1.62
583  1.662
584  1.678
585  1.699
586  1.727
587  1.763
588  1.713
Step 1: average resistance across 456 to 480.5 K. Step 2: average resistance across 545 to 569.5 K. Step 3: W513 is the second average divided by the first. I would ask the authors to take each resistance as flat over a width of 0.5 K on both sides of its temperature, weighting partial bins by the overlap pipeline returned 0.8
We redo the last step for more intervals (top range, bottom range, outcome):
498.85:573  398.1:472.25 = 0.69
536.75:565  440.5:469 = 0.77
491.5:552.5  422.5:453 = 0.68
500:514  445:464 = 0.63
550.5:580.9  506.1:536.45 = 1.22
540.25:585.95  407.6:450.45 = 0.74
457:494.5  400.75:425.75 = 0.90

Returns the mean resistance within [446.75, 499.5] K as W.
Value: 2.08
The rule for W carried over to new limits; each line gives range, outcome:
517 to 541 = 1.5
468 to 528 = 1.7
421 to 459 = 2.28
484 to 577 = 1.62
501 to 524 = 1.34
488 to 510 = 1.66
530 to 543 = 1.64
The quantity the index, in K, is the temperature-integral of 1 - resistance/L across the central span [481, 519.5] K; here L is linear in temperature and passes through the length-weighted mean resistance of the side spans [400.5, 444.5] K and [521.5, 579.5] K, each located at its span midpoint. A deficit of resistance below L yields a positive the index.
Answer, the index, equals 6.18 K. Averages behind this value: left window 2.31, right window 1.66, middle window 1.61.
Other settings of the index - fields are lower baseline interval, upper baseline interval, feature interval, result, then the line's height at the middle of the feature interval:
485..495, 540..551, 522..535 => 1.7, 1.76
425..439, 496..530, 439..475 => -2.8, 2.06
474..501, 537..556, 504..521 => 5.0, 1.83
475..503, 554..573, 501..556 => 8.8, 1.81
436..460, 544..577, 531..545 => 1.2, 1.82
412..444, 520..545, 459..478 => -1.3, 2.03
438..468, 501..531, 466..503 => -3.4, 1.8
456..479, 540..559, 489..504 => 1.9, 2.01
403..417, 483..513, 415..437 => -1.4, 2.19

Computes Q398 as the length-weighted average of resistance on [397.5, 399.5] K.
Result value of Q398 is 2.32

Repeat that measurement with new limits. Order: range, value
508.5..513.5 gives 1.26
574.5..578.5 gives 1.69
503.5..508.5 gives 1.42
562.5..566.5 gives 1.76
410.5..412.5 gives 2.33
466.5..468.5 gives 2.19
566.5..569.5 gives 1.75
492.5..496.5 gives 1.84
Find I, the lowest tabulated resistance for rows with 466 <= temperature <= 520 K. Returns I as 1.206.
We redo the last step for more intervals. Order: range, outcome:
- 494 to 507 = 1.379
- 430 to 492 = 1.841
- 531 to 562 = 1.551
